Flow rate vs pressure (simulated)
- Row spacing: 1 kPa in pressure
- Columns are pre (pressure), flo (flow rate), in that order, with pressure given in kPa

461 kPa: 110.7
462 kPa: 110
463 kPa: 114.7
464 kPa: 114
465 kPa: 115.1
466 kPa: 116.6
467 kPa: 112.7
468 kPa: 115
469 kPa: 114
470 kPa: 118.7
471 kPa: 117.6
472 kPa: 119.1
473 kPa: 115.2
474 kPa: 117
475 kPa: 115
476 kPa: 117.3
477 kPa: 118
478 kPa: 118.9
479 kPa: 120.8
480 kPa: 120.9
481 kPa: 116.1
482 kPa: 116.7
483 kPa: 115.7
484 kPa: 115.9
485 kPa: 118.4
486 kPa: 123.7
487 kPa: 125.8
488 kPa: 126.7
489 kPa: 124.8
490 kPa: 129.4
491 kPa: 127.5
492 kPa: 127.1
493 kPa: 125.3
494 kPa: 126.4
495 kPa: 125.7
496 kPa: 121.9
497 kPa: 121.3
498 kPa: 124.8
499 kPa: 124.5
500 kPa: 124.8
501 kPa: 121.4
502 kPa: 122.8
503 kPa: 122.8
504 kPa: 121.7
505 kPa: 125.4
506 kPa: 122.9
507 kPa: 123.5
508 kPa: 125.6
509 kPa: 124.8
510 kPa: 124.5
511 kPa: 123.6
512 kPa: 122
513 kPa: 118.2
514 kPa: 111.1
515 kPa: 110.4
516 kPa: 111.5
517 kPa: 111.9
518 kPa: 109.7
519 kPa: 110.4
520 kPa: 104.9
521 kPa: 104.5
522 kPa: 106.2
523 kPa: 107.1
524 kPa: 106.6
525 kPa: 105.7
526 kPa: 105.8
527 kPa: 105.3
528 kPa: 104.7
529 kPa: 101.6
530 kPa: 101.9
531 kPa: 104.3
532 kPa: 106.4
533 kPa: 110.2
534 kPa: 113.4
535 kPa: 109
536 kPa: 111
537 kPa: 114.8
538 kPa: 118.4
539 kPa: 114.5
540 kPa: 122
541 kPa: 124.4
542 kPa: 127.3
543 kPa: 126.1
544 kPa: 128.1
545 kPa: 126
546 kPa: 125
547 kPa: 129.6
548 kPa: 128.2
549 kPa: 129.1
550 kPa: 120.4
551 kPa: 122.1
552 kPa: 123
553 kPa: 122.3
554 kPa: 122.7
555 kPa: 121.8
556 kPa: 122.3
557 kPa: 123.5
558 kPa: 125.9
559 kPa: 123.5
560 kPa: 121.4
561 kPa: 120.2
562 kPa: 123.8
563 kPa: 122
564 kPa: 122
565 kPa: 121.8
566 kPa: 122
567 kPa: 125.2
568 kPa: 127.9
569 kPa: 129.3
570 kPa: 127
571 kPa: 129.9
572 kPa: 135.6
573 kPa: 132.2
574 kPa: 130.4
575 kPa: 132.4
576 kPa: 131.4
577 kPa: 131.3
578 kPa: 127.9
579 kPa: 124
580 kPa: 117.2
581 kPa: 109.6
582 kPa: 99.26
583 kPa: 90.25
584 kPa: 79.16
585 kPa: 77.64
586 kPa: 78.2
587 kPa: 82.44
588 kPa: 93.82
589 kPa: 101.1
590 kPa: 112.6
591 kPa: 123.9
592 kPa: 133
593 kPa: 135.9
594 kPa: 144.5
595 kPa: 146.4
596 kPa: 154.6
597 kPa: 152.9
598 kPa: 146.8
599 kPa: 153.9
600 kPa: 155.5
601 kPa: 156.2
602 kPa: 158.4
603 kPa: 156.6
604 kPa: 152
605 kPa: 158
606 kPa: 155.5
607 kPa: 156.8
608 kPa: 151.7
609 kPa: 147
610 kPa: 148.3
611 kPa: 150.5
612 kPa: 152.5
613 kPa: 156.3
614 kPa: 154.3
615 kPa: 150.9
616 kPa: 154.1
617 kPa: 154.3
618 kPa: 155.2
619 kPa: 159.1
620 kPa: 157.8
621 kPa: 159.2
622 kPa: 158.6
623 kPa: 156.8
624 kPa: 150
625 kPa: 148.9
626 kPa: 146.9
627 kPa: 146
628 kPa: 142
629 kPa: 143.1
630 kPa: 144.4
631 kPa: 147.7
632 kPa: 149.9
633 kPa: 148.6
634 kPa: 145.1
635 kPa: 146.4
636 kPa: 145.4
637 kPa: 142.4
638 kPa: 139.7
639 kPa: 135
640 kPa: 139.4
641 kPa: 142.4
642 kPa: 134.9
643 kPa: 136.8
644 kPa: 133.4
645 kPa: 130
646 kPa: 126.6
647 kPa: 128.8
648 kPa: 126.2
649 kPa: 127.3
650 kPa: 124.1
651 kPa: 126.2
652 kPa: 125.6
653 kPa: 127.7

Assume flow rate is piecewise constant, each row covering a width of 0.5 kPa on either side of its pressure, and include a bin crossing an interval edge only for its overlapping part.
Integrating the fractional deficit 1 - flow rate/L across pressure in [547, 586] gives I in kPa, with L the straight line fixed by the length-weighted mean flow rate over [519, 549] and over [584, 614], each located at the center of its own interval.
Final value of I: 1.4 kPa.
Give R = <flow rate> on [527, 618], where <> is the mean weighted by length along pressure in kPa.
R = 127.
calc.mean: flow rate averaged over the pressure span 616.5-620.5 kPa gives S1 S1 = 157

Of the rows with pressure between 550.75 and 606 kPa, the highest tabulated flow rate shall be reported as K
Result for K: 158.4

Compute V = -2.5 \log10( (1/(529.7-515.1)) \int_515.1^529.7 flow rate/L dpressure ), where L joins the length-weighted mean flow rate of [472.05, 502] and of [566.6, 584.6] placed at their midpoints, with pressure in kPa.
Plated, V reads 0.14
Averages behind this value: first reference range 122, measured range 107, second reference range 121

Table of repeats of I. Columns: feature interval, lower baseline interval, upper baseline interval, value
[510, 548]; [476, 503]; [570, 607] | 3.37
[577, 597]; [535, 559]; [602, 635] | 3.67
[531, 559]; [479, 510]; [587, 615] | 2.57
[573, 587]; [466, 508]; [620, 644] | 2.76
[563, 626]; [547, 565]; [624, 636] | 0.12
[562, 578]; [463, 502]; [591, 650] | 1.07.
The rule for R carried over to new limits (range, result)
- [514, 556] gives 115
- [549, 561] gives 123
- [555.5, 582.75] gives 124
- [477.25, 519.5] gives 121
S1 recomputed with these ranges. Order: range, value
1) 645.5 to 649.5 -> 127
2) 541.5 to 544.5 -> 127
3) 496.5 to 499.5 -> 124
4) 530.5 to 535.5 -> 109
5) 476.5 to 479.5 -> 119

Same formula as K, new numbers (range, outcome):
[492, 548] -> 129.6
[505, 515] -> 125.6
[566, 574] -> 135.6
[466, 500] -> 129.4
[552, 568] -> 127.9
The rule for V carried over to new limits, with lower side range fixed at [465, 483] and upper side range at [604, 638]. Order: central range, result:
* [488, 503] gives -0.026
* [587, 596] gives 0.170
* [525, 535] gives 0.220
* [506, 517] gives 0.055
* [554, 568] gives 0.118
